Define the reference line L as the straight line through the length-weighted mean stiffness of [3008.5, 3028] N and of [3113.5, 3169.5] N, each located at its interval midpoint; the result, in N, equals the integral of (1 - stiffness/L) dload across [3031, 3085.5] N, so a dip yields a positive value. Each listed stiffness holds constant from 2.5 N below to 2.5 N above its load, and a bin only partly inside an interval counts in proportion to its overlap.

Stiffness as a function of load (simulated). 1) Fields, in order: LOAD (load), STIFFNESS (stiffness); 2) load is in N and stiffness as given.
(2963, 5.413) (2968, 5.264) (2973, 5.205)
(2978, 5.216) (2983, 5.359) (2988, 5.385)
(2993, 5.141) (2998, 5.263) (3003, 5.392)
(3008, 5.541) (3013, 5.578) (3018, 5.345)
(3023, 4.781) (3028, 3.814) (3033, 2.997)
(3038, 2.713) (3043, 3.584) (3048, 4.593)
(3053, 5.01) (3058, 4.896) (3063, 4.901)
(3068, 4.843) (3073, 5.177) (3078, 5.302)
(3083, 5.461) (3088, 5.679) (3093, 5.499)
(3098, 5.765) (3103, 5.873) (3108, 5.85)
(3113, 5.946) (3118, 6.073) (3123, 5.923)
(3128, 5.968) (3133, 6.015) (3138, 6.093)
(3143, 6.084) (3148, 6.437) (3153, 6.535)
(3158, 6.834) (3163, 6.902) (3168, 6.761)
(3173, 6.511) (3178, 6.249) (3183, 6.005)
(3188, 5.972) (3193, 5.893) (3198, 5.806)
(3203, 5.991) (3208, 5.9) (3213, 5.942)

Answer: 9.8 N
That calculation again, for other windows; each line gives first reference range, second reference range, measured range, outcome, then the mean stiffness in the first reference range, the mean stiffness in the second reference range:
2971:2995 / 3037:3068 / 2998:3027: -2.01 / 5.26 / 4.4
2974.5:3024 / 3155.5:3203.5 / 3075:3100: 1.17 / 5.31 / 6.3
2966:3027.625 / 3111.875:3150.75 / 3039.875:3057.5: 3.71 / 5.24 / 6.07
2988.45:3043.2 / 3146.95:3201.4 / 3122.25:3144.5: -0.44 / 4.63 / 6.35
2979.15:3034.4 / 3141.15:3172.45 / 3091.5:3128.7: 1.44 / 5.01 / 6.6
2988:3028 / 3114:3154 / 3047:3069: 2.77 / 5.21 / 6.12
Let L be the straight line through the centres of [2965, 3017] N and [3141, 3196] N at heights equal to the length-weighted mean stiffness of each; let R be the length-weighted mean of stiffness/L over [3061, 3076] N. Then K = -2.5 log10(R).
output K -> 0.16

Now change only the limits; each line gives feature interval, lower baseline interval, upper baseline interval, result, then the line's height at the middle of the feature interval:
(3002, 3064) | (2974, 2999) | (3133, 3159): 0.23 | 5.58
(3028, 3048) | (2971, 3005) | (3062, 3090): 0.48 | 5.26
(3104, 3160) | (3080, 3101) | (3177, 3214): -0.07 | 5.74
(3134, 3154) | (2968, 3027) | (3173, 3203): -0.07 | 5.85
